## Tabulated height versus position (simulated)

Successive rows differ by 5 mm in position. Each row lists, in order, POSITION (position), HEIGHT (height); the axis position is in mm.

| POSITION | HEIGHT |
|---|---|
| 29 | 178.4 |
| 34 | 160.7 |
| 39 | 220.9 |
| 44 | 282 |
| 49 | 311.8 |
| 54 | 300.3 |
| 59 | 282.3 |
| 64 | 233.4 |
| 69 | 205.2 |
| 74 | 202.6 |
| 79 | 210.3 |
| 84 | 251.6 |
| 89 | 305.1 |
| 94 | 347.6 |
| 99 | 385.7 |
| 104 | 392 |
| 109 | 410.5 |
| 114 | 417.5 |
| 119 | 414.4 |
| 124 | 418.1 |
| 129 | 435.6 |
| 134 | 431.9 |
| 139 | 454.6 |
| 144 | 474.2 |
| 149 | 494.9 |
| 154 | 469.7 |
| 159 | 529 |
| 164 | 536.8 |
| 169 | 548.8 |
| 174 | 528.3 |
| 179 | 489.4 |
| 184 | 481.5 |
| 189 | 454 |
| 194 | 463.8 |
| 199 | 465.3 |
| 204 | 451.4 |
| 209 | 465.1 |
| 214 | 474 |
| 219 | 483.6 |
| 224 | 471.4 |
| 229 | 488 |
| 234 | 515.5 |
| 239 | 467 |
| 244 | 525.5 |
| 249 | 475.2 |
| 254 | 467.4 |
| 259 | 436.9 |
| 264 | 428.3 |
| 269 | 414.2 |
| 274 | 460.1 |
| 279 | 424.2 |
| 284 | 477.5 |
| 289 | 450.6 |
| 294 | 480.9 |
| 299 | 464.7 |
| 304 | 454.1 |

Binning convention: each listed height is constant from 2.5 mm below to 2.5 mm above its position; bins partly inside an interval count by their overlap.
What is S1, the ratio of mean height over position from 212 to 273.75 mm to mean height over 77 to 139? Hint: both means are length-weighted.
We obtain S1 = 1.3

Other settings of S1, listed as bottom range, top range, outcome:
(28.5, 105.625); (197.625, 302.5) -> 1.74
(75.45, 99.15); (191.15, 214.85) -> 1.61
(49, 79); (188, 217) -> 1.87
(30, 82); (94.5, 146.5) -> 1.76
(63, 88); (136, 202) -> 2.18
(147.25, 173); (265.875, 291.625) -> 0.86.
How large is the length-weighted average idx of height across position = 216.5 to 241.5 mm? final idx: 485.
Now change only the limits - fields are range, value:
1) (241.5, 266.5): 467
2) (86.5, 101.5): 346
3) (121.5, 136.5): 429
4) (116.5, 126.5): 416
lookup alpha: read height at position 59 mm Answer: 282.3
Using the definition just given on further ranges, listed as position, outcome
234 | 515.5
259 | 436.9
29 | 178.4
